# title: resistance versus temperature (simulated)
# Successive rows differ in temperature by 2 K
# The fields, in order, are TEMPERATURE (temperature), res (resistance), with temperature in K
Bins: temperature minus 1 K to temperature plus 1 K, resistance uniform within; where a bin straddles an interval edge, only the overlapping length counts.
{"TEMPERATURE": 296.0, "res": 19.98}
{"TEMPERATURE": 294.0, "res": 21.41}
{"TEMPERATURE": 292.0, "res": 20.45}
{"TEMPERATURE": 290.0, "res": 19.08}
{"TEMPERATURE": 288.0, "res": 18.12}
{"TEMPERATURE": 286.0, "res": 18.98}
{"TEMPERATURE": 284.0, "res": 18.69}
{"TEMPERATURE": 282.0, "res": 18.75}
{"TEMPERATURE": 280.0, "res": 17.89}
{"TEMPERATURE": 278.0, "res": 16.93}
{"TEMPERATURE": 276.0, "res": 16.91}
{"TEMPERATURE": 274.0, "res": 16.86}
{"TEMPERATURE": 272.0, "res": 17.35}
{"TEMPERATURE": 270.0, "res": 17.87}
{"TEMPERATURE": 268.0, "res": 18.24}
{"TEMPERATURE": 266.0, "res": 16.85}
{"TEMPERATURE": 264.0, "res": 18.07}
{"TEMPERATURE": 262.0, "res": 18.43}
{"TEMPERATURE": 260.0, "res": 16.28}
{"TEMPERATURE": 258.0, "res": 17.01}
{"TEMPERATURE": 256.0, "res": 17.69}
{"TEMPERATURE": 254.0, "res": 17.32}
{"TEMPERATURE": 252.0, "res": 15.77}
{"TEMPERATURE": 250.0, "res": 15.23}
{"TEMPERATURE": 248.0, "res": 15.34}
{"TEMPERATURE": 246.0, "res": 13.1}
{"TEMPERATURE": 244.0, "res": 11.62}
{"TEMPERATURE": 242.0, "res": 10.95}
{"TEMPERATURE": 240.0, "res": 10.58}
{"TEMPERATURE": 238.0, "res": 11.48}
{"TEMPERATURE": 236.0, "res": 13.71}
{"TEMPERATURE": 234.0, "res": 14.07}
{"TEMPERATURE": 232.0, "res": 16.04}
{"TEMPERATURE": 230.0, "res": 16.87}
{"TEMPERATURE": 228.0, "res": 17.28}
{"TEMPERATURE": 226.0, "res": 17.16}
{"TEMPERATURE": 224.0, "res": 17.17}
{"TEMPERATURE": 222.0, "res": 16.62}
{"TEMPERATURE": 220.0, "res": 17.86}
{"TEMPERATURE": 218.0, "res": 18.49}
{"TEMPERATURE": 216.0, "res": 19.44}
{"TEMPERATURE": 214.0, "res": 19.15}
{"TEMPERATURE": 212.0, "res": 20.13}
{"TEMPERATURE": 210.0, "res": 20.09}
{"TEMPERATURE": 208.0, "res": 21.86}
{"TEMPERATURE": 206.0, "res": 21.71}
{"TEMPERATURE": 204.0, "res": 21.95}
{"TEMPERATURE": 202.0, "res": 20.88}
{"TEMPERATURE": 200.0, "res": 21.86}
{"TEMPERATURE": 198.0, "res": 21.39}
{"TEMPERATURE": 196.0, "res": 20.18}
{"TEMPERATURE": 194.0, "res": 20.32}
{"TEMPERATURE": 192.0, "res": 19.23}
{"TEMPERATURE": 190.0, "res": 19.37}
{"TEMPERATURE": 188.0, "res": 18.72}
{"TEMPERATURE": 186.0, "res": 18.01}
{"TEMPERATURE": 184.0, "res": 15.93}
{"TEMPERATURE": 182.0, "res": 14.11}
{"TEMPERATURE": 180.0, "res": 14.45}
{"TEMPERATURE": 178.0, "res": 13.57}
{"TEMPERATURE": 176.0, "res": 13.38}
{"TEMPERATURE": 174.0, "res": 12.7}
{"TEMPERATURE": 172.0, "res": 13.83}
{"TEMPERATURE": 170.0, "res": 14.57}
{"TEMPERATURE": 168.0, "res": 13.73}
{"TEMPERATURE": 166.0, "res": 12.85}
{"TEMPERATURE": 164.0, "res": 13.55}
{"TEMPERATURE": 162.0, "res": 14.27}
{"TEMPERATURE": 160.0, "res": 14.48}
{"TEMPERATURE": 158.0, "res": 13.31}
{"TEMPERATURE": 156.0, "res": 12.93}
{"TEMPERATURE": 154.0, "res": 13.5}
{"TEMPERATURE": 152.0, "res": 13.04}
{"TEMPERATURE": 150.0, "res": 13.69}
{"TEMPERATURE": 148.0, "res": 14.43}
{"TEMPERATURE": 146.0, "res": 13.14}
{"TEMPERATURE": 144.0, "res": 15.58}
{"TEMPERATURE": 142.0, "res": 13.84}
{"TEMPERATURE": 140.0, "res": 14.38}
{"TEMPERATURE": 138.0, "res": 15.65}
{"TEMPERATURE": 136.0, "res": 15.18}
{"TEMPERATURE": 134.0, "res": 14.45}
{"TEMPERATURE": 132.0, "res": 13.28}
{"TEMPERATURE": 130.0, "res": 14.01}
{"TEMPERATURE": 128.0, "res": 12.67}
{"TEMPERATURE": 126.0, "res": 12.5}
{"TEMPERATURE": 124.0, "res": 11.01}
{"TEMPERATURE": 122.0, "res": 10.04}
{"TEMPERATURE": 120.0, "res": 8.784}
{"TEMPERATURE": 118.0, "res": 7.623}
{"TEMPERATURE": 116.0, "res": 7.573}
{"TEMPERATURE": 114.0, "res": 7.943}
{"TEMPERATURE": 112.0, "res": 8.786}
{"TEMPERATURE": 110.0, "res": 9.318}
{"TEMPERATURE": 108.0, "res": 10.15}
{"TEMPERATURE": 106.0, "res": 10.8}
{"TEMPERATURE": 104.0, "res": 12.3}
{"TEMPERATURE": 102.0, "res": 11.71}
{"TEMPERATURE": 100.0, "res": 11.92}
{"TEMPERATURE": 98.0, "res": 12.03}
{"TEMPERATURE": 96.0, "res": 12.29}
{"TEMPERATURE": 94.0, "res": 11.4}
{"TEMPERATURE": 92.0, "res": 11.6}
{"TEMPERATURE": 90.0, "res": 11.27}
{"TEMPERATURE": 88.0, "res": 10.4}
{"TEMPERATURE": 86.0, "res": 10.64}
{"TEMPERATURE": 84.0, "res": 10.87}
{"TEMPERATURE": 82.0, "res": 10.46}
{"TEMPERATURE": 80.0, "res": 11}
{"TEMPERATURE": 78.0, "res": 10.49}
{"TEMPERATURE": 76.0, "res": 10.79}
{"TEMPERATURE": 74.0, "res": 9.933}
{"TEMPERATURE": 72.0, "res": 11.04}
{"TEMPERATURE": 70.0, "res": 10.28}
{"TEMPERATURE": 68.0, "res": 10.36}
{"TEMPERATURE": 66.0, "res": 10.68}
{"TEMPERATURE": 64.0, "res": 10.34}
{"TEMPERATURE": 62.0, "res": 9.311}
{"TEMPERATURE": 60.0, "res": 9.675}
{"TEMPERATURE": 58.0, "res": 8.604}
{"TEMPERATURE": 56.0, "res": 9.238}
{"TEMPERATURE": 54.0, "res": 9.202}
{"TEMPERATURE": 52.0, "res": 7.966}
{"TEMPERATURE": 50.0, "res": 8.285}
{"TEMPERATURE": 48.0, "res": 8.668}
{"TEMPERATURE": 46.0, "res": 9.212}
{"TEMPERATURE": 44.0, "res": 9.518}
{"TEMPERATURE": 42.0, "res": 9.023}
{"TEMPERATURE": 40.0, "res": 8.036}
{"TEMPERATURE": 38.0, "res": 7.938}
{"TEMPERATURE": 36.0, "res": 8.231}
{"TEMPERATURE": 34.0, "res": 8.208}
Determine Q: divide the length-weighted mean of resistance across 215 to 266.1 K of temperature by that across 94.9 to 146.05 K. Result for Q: 1.3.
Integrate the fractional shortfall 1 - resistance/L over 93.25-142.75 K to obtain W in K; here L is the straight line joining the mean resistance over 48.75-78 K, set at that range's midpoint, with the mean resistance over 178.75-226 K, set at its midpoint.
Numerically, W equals 6.7 K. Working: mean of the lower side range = 9.71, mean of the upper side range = 19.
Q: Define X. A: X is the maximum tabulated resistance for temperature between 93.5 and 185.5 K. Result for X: 15.93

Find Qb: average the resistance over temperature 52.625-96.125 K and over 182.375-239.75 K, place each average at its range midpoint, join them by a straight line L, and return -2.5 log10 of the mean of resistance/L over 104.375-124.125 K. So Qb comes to 0.35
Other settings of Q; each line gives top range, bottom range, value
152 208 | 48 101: 1.59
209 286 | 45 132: 1.60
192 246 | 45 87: 1.78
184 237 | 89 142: 1.63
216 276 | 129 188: 1.12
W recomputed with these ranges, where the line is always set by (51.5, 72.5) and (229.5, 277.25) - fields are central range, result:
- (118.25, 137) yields -0.8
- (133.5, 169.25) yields -4.5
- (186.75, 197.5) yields -4.6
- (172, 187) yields -1.4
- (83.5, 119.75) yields 1.5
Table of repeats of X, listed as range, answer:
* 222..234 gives 17.28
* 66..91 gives 11.27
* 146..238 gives 21.95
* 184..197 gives 20.32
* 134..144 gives 15.65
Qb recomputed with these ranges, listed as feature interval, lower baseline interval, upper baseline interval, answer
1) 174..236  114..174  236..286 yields -0.24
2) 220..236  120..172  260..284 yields -0.01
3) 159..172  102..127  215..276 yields -0.14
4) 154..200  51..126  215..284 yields -0.16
